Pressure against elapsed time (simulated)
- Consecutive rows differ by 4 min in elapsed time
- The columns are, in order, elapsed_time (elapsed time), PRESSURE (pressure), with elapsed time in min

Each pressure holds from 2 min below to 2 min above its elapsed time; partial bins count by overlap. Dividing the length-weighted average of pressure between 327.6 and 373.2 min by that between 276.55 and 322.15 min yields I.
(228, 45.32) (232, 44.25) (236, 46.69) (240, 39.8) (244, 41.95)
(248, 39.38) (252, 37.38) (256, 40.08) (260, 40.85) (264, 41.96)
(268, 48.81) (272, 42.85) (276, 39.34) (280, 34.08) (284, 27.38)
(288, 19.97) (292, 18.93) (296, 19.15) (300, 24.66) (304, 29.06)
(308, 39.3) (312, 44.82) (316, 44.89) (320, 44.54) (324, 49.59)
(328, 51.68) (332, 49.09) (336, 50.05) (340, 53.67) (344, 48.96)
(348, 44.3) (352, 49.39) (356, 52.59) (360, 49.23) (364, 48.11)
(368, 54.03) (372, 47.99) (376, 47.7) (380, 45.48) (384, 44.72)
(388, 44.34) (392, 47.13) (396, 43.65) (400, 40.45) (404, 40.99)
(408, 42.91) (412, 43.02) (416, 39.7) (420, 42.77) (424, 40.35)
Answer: 1.6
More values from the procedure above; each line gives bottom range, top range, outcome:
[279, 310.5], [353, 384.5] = 1.84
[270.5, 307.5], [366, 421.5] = 1.56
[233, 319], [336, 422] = 1.27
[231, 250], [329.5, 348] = 1.18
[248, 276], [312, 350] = 1.16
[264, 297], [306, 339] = 1.45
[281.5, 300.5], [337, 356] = 2.24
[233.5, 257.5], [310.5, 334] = 1.16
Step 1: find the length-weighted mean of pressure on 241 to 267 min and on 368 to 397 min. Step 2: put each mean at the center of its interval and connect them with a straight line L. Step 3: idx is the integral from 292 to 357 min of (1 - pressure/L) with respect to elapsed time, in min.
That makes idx 2.07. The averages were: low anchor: 40.6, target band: 42.6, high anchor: 46.5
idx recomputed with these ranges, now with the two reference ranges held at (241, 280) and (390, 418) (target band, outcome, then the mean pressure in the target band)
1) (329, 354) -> -4.5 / 49.3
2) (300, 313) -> 2.0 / 35.2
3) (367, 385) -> -2.4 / 47.8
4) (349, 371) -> -4.3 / 50.3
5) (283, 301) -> 8.6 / 21.6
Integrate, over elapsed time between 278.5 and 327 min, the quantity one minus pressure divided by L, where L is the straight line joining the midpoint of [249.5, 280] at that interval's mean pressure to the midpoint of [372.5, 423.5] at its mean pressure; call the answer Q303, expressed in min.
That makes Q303 9.8 min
